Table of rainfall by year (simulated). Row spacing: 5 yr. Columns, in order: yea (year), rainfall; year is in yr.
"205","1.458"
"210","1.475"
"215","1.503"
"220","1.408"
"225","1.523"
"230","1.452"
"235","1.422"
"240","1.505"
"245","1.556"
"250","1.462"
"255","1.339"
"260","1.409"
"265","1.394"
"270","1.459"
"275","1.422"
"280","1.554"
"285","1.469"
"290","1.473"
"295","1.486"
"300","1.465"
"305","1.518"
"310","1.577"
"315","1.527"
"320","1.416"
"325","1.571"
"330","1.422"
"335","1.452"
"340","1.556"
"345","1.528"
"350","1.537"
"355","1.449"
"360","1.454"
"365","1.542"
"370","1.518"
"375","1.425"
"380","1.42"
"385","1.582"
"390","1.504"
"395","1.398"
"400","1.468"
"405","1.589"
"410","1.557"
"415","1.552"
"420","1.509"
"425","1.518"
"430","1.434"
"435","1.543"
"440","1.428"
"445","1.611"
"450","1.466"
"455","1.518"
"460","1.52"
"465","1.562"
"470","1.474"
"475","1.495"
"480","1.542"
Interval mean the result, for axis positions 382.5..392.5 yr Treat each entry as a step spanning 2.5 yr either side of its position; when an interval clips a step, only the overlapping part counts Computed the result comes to 1.54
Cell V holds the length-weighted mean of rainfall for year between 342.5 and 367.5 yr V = 1.5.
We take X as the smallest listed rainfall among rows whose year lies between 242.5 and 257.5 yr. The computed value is 1.339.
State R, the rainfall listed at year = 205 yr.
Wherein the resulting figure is 1.458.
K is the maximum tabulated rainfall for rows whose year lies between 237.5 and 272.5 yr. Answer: 1.556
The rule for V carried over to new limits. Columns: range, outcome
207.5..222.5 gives 1.46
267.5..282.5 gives 1.48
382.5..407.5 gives 1.51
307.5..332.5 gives 1.5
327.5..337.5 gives 1.44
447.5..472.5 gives 1.51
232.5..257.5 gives 1.46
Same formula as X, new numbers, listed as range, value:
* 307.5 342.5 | 1.416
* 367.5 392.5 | 1.42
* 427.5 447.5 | 1.428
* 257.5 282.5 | 1.394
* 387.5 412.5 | 1.398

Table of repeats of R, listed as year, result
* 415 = 1.552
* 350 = 1.537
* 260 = 1.409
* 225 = 1.523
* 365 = 1.542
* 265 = 1.394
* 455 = 1.518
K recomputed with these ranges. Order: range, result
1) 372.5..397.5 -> 1.582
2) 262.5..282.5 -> 1.554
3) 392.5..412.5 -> 1.589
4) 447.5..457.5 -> 1.518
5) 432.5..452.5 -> 1.611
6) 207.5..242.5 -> 1.523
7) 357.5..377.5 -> 1.542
